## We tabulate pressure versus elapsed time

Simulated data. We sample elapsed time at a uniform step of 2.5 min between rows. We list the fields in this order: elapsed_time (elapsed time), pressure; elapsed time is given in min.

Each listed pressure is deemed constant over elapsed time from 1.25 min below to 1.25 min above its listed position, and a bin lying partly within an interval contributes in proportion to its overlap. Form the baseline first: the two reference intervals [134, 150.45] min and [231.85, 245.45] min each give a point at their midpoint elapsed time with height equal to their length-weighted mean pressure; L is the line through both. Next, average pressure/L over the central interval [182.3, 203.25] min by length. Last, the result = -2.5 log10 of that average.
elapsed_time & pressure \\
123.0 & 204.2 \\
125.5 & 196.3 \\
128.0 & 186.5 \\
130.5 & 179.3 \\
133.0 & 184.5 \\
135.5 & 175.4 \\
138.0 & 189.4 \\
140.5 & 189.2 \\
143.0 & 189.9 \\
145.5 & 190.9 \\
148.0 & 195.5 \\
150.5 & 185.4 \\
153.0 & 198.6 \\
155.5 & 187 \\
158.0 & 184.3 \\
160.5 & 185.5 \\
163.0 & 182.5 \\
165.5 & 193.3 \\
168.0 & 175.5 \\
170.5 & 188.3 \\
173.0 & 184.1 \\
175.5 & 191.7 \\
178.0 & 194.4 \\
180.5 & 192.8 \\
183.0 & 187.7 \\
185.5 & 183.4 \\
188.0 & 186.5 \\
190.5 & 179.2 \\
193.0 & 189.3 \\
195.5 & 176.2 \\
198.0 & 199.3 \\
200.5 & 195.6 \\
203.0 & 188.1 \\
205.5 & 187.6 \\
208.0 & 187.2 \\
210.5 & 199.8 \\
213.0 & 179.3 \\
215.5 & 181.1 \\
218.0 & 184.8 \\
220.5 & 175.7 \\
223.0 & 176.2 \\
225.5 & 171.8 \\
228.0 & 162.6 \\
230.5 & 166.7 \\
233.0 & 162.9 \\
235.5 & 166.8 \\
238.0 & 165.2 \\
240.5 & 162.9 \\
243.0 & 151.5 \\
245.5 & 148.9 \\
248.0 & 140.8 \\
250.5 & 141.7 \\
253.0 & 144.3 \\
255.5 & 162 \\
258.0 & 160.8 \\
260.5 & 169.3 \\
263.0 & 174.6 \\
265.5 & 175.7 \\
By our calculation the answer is -0.08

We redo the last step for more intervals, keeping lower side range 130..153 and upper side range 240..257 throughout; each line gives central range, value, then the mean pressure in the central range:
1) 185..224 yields -0.126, 186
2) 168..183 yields -0.079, 189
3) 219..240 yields -0.079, 168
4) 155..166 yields -0.031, 186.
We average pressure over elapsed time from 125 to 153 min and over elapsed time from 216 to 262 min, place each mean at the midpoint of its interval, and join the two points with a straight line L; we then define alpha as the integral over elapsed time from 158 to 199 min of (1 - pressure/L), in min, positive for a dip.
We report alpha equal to -2.09 min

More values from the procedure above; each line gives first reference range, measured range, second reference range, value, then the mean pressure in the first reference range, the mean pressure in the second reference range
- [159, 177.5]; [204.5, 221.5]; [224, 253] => -1.7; 186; 158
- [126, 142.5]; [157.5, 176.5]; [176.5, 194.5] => 0.1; 185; 188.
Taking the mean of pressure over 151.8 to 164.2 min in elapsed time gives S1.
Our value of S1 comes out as 188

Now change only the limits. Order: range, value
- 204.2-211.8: 191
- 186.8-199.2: 186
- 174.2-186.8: 190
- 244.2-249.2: 145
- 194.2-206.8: 189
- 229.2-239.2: 165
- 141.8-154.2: 192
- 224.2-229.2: 167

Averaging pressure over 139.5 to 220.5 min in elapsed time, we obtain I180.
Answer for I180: 188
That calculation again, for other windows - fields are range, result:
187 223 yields 186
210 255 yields 165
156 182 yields 187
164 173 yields 185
